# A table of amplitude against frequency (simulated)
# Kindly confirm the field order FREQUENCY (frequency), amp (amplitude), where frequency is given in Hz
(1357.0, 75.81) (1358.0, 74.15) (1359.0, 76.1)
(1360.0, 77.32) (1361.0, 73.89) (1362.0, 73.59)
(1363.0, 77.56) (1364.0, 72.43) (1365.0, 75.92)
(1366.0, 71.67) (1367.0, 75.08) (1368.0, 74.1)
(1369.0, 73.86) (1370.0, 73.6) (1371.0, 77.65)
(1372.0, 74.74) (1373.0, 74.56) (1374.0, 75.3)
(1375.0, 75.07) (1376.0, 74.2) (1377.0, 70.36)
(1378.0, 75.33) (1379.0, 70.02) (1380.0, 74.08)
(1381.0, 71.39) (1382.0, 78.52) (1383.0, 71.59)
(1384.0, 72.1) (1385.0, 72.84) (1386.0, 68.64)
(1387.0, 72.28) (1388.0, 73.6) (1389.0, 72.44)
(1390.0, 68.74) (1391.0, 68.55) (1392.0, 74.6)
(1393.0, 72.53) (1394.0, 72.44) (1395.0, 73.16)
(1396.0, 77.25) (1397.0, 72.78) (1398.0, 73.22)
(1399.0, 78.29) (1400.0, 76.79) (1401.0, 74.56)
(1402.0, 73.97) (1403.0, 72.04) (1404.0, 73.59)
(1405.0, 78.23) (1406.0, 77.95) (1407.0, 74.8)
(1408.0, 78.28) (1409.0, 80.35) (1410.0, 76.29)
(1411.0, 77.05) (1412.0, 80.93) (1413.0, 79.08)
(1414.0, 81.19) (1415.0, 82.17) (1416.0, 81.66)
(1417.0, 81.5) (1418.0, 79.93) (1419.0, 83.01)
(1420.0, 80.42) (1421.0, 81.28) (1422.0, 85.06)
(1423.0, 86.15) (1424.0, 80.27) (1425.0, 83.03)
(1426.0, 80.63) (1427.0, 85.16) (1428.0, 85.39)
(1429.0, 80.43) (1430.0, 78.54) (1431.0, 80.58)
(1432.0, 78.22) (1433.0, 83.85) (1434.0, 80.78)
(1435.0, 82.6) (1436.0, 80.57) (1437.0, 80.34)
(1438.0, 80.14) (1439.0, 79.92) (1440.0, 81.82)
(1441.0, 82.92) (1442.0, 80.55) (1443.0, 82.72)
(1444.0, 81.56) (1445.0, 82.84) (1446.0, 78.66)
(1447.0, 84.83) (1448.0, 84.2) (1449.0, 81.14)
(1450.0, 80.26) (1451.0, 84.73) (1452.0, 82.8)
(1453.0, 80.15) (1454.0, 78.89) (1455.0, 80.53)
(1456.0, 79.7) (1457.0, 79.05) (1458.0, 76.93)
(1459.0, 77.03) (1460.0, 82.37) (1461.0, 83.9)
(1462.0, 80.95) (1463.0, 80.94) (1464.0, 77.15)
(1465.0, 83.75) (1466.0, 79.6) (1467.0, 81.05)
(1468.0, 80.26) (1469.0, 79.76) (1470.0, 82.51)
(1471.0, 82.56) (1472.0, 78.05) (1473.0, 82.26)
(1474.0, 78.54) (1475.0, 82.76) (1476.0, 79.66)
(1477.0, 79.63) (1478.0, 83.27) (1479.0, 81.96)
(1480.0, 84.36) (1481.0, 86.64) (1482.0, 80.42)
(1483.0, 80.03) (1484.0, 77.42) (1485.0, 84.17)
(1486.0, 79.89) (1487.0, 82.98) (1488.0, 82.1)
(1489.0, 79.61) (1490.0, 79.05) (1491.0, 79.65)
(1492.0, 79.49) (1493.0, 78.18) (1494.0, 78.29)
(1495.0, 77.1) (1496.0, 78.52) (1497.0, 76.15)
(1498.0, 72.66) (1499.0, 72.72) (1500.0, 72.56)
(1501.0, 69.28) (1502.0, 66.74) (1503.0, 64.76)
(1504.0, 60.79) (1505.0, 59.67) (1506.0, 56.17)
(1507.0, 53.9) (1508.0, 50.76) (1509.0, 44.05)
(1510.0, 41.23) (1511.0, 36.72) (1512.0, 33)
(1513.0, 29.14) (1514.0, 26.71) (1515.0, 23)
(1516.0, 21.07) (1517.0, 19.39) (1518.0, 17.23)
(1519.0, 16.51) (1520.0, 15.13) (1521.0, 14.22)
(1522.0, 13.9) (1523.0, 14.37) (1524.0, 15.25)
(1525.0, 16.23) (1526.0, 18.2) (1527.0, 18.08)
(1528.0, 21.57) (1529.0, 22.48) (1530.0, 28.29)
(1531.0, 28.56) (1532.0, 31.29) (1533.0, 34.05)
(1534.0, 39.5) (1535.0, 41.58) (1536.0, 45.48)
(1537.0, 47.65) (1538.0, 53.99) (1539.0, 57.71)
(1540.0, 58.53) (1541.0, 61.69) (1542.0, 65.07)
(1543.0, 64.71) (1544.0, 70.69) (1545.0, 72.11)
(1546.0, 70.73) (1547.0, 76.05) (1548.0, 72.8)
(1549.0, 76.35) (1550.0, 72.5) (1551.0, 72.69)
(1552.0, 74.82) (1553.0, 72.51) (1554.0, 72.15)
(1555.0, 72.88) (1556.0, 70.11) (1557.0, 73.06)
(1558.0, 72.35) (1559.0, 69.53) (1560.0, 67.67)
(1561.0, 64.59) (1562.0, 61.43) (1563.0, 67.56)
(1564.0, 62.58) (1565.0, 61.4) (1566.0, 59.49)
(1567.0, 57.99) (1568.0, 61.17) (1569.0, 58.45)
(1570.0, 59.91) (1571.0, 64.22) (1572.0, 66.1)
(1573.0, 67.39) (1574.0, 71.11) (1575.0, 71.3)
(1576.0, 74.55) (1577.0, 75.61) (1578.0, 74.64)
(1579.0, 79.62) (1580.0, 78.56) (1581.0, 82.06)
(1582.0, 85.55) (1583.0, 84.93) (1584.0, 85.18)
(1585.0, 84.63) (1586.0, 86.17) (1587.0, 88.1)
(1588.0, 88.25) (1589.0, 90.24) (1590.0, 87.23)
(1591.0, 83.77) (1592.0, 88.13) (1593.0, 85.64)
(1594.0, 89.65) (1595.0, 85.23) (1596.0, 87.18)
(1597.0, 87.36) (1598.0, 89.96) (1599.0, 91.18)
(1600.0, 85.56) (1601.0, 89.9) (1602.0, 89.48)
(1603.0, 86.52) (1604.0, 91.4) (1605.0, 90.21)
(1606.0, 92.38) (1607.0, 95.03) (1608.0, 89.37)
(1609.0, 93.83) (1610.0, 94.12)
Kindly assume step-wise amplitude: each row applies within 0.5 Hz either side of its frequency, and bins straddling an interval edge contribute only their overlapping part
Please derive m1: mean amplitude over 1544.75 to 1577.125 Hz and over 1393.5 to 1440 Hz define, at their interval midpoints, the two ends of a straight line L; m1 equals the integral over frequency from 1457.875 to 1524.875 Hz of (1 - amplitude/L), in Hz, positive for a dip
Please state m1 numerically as 9.3 Hz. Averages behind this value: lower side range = 79.2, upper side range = 68.5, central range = 63.8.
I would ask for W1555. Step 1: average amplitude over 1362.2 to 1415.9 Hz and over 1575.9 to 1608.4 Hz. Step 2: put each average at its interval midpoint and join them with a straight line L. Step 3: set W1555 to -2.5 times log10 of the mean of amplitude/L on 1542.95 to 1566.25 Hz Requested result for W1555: 0.20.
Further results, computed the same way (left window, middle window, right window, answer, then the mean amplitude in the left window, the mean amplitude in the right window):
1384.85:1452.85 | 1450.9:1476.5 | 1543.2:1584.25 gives -0.06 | 78.8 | 70.7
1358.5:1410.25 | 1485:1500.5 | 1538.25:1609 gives -0.04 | 74.2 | 76.3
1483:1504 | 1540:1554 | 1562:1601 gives 0.10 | 76.3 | 77.5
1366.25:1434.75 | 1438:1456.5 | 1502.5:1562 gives -0.23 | 76.7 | 47.2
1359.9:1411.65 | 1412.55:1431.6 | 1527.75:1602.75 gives -0.12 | 74.2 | 69.3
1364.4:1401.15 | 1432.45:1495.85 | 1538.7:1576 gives -0.15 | 73.6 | 67.5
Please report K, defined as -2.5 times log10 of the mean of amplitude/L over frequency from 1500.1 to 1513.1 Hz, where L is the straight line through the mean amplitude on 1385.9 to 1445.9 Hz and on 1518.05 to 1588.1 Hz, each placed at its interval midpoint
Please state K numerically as 0.23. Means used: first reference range 78.5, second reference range 58.1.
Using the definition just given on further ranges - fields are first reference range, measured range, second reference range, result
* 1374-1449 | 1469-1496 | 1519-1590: -0.17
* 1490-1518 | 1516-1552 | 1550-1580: 0.44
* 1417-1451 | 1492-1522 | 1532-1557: 0.38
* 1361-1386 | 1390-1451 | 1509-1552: -0.24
